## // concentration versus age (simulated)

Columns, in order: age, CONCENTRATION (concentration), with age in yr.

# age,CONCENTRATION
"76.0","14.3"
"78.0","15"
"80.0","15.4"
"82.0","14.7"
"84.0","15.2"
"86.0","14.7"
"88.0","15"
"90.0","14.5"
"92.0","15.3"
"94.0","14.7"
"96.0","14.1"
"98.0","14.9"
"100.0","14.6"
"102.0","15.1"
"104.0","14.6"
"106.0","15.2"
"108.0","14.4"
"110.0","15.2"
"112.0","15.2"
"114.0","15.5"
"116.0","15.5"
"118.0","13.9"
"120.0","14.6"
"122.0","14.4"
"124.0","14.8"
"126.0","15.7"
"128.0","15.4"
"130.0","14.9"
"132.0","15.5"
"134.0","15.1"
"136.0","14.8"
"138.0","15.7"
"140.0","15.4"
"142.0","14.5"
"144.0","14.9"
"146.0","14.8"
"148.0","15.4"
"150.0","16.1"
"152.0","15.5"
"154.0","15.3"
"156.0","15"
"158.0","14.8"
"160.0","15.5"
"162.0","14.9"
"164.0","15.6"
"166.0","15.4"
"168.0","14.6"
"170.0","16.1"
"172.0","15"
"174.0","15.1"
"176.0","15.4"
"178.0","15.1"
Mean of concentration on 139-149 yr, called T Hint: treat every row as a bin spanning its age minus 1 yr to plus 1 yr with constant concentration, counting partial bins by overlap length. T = 15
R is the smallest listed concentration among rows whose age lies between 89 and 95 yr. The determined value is 14.5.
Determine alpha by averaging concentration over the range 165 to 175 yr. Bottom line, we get 15.2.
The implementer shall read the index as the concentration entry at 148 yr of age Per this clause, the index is 15.4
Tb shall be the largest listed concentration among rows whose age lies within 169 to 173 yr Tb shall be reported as 16.1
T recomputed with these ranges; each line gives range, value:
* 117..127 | 14.7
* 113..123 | 14.8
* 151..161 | 15.2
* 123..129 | 15.3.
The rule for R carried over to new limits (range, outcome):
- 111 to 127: 13.9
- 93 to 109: 14.1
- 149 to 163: 14.8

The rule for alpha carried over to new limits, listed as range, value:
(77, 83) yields 15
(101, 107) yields 15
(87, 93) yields 14.9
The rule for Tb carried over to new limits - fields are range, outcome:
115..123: 15.5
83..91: 15.2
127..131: 15.4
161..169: 15.6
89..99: 15.3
